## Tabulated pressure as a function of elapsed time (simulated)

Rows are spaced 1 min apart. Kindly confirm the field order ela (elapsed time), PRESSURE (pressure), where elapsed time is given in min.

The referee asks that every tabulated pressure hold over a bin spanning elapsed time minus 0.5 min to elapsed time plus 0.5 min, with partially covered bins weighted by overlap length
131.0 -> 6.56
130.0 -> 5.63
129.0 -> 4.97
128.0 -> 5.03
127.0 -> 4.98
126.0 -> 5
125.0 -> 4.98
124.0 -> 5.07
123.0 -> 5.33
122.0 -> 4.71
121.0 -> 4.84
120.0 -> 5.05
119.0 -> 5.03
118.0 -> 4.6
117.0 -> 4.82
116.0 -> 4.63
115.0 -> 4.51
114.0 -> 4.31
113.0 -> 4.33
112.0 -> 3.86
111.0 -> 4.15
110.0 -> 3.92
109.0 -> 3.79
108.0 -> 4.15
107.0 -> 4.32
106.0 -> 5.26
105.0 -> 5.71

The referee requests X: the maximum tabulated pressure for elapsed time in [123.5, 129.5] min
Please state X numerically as 5.07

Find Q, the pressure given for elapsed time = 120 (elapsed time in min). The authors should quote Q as 5.05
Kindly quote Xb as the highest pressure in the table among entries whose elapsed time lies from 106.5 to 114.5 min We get 4.33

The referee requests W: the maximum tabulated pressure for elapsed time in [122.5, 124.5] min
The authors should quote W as 5.33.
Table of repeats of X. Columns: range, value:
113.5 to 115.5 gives 4.51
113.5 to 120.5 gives 5.05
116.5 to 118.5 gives 4.82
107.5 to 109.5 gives 4.15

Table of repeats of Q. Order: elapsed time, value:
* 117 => 4.82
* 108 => 4.15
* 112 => 3.86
